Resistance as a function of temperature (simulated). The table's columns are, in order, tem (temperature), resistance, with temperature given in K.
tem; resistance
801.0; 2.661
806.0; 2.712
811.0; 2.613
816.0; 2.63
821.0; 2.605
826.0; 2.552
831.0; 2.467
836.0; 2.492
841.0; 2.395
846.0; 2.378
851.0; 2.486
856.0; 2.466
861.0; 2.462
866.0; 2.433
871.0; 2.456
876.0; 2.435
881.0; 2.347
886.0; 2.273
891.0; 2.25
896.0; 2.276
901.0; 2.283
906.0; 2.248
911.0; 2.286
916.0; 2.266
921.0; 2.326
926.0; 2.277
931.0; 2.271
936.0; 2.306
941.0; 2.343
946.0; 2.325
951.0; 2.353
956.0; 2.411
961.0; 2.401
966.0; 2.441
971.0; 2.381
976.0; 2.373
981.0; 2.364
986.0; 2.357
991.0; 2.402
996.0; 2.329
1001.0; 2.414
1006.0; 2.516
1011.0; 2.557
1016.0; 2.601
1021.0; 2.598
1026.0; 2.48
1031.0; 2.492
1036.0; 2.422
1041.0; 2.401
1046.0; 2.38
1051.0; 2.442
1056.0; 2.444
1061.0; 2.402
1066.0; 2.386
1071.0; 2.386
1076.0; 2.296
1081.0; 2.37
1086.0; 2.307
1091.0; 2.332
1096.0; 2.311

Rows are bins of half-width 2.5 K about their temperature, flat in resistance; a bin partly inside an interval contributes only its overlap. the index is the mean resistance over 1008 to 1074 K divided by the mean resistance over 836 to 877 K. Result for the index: 1.01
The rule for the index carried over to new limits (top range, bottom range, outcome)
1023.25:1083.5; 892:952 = 1.05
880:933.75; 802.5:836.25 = 0.88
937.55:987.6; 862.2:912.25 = 1.02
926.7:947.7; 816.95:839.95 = 0.91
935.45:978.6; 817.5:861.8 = 0.96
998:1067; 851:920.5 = 1.05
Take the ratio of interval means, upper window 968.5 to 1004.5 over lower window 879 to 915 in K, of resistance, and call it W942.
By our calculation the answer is 1.0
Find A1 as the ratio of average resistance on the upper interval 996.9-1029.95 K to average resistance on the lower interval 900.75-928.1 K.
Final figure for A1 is 1.10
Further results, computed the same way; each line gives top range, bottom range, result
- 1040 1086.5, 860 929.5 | 1.02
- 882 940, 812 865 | 0.91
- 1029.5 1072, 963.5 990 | 1.01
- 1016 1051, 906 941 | 1.08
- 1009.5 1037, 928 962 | 1.08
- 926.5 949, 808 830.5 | 0.89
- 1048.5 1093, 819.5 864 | 0.96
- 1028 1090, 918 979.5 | 1.02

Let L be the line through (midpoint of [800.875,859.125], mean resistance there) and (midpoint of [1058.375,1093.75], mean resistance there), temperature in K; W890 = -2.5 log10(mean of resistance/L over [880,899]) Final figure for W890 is 0.09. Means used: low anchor 2.53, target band 2.28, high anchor 2.35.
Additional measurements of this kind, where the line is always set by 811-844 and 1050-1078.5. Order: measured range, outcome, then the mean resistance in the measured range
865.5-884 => 0.039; 2.41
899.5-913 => 0.097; 2.27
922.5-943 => 0.076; 2.3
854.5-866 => 0.023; 2.46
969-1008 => 0.020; 2.39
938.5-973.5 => 0.033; 2.38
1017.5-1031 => -0.053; 2.53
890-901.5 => 0.100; 2.27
